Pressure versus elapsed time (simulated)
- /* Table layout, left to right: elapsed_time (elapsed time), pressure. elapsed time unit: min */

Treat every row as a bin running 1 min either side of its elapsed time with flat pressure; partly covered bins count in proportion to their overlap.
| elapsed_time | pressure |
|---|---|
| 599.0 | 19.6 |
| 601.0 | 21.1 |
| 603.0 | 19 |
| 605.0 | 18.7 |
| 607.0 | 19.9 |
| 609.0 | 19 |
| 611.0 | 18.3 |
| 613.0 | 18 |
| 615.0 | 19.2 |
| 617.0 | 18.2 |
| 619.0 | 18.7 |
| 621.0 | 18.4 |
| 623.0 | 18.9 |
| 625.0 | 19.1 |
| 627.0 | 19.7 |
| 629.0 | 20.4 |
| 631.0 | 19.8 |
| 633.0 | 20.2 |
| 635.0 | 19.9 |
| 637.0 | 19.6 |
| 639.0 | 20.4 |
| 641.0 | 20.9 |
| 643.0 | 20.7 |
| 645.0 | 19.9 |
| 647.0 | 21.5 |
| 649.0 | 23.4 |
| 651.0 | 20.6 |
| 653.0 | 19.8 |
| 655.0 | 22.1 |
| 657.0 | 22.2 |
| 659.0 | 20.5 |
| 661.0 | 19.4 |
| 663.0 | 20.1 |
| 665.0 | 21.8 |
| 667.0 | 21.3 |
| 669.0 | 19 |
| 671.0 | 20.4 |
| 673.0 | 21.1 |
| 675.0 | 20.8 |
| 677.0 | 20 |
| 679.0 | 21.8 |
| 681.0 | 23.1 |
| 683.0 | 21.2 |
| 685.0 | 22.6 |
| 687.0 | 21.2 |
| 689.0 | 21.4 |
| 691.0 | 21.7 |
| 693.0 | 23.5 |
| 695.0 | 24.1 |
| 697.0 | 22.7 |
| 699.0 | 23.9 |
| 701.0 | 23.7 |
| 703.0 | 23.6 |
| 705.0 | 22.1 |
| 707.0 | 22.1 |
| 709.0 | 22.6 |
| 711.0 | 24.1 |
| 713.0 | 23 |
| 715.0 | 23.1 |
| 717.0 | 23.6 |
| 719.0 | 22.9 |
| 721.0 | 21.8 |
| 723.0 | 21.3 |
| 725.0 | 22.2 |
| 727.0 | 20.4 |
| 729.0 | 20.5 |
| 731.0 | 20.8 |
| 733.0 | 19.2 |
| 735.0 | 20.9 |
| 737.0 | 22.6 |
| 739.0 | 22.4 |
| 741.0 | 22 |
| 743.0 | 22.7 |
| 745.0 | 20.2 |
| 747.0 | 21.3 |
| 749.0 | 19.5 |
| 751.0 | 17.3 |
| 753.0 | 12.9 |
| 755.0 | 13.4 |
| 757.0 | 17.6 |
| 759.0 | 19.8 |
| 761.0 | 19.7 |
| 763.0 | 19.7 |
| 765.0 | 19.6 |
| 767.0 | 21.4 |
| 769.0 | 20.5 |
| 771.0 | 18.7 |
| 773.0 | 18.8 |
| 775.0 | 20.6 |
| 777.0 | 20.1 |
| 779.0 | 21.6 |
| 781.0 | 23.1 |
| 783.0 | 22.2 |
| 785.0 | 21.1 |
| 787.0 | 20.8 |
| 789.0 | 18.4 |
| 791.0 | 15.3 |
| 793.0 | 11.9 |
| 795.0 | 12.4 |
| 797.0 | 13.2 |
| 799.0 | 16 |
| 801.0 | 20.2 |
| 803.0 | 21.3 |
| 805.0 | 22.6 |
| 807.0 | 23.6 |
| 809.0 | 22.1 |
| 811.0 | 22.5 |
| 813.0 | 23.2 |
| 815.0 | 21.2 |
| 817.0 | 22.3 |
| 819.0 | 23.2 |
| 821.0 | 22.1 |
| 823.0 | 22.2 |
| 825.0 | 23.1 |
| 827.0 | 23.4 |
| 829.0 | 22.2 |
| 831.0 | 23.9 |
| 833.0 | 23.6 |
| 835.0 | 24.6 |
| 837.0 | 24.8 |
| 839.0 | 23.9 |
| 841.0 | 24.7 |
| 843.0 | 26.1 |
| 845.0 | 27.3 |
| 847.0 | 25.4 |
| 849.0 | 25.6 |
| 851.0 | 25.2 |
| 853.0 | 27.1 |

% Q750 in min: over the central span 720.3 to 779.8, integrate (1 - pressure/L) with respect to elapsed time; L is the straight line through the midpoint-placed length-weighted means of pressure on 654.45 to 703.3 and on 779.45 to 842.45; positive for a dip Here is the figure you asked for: 4.0 min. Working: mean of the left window 21.7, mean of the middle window 20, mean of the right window 21.2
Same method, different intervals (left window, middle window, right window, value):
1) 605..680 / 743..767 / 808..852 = 4.0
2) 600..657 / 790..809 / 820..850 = 4.7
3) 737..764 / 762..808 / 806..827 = 3.7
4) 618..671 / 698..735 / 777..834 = -3.2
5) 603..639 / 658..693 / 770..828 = -2.8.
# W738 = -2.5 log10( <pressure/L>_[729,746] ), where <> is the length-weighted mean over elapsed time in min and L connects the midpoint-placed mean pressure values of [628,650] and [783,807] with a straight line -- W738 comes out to -0.126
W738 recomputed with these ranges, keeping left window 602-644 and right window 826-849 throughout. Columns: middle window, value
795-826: 0.144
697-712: -0.087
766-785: 0.113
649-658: -0.068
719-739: 0.036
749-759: 0.361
